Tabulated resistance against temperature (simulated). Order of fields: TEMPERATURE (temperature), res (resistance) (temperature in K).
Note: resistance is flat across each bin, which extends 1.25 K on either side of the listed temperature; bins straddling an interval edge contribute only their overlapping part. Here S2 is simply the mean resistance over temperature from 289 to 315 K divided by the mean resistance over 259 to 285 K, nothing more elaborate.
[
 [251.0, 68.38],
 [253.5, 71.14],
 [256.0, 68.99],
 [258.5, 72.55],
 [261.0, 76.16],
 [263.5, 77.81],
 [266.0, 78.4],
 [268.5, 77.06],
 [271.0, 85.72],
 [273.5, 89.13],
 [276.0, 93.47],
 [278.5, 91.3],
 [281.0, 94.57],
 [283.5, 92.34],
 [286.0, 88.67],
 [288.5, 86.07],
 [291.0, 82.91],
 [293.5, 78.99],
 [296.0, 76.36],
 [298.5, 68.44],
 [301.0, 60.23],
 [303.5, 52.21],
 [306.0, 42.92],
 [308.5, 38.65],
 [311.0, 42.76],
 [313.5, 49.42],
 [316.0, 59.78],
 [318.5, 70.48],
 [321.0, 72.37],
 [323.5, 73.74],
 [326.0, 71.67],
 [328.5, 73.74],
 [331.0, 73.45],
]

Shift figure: 0.70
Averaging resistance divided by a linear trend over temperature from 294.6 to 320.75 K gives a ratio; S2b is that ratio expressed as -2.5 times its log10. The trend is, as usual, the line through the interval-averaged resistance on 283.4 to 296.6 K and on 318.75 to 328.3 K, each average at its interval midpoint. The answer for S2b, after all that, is 0.34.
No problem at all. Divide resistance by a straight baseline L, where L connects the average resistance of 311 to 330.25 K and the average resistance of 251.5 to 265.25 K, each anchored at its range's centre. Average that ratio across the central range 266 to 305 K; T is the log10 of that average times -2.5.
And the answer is -0.15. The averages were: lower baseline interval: 73.2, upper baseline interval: 65.9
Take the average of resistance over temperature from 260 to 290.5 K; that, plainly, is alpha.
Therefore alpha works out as 85.9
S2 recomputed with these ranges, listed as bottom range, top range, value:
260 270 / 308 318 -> 0.64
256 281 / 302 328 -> 0.70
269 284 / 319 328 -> 0.80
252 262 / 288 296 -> 1.13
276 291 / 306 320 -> 0.57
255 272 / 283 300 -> 1.06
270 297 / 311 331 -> 0.76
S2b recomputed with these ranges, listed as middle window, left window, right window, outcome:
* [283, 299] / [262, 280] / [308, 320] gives -0.17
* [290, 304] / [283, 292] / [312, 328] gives 0.15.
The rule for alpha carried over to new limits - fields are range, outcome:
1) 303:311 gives 43.6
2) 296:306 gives 60.1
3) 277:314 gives 70.3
